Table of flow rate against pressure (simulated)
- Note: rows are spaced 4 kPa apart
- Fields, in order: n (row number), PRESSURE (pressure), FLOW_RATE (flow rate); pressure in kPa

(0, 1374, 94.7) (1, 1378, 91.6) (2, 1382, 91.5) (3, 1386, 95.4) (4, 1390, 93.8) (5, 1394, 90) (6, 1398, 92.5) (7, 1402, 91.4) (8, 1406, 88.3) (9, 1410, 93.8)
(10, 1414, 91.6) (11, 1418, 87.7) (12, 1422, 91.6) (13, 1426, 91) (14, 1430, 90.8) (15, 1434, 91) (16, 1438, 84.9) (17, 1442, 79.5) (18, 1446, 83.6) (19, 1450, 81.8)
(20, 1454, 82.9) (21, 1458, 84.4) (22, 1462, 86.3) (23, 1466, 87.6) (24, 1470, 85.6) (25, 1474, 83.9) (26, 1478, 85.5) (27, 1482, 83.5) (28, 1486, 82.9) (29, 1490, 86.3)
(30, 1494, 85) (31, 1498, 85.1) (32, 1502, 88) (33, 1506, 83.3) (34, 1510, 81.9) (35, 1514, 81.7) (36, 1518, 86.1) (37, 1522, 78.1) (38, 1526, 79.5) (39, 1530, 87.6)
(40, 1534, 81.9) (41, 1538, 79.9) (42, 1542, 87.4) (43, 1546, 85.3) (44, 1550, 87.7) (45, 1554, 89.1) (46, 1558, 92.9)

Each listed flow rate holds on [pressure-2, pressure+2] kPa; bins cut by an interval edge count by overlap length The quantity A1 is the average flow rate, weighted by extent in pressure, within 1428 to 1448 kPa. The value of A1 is 86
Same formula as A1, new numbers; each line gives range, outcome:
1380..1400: 92.6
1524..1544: 83.3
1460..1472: 86.5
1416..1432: 90.3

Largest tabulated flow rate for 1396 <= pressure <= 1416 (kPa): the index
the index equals 93.8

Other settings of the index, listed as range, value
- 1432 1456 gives 91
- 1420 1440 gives 91.6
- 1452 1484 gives 87.6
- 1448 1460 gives 84.4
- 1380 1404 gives 95.4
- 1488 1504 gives 88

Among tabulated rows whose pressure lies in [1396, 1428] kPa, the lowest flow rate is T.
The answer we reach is 87.7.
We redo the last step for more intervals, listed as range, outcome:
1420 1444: 79.5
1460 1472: 85.6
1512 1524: 78.1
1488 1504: 85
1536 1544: 79.9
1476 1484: 83.5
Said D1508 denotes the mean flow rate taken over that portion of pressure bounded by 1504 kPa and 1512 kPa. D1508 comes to 82.6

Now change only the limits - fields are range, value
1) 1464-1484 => 85.2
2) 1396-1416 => 91.5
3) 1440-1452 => 81.6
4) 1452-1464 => 84.5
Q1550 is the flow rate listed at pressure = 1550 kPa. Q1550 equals 87.7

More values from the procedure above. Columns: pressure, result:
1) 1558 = 92.9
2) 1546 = 85.3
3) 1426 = 91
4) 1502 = 88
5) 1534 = 81.9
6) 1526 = 79.5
